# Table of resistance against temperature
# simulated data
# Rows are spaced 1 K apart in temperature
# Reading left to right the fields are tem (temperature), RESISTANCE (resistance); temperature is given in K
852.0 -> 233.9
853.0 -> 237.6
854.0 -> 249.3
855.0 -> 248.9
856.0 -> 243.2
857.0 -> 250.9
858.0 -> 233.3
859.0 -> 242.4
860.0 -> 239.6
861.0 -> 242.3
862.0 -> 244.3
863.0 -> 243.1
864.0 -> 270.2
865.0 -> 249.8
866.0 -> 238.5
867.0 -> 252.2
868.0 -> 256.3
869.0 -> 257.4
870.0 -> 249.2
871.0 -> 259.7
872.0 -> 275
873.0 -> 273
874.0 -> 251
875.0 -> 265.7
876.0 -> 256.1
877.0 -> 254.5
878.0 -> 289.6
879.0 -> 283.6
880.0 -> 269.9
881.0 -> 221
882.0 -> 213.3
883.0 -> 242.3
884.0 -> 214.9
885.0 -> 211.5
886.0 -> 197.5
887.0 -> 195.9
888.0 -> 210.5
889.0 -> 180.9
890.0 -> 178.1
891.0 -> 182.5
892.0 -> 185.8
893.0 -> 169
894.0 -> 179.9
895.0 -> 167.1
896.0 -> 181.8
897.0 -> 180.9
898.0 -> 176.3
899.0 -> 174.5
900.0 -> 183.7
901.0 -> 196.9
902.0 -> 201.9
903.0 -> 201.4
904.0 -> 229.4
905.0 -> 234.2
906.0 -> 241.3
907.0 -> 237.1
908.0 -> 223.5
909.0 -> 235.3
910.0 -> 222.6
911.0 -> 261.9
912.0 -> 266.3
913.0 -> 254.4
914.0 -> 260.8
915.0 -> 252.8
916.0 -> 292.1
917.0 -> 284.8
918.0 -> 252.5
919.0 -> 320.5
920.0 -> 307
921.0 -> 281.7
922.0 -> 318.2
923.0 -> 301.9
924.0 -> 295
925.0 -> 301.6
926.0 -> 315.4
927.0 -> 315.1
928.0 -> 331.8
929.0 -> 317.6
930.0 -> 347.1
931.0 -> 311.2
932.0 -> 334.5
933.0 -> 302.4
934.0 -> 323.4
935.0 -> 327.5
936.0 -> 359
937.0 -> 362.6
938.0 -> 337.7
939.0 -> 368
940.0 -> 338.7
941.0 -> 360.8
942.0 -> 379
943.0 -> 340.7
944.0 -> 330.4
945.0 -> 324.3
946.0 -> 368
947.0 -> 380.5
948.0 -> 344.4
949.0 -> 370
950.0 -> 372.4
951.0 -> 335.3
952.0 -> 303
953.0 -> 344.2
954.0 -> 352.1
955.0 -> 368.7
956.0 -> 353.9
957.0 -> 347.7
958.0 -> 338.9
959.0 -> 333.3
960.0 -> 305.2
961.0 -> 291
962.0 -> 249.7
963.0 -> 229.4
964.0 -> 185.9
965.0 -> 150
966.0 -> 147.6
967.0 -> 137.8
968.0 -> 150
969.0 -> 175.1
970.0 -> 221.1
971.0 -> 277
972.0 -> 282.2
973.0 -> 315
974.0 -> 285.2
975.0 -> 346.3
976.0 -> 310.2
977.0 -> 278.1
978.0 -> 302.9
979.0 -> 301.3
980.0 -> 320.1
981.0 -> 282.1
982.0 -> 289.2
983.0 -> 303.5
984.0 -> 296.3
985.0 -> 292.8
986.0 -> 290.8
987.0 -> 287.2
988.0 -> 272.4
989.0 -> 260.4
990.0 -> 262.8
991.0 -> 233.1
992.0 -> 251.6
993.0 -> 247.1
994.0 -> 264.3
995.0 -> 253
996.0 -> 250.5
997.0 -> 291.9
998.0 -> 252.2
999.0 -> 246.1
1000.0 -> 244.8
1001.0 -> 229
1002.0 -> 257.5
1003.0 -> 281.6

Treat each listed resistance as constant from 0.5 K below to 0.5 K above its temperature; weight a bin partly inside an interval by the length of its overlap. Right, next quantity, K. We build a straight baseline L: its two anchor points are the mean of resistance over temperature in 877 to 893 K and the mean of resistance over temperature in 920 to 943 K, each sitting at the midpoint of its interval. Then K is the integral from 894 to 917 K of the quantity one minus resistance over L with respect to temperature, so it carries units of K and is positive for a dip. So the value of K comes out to 3.95 K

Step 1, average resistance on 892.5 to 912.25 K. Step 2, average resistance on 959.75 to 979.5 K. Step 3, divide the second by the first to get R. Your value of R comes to 1.19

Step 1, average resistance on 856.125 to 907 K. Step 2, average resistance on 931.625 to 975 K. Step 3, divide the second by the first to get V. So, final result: 1.3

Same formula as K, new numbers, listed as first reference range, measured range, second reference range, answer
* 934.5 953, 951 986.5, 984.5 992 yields 2.88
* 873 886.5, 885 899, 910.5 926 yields 3.98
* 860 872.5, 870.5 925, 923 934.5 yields 9.41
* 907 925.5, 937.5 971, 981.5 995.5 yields -3.48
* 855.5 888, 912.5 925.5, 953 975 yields -1.54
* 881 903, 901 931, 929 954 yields -0.55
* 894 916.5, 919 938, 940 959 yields -2.08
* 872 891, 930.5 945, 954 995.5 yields -4.75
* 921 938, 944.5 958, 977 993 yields -1.96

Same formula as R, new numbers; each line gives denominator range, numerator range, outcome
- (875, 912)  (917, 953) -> 1.54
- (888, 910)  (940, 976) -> 1.50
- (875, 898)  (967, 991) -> 1.29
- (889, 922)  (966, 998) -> 1.18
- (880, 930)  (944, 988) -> 1.23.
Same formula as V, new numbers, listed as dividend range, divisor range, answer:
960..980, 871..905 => 1.15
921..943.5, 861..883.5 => 1.30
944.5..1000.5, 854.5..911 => 1.25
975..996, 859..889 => 1.15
